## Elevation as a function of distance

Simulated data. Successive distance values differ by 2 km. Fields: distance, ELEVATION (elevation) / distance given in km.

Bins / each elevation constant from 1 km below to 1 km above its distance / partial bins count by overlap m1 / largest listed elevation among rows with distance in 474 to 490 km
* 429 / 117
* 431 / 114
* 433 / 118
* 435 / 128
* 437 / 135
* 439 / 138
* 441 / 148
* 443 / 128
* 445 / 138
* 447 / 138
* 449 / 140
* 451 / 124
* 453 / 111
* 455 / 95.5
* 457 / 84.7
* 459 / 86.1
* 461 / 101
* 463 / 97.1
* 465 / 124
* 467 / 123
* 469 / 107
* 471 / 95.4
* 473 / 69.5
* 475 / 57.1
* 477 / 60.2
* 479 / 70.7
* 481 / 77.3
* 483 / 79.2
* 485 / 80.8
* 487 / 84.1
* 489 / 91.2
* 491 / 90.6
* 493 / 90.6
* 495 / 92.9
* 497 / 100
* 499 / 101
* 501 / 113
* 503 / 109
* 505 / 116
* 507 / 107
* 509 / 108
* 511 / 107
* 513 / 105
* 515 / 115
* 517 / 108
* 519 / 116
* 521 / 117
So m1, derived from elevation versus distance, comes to 91.2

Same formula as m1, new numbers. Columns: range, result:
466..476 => 123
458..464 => 101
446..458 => 140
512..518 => 115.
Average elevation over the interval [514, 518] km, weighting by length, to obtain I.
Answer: 112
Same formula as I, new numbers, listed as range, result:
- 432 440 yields 130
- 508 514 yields 107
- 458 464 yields 94.7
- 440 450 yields 138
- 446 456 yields 122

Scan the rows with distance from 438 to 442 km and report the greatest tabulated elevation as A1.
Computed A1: 148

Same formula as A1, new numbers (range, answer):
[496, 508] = 116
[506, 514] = 108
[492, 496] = 92.9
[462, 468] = 124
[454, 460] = 95.5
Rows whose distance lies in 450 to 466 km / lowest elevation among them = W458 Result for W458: 84.7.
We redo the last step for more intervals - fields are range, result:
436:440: 135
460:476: 57.1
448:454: 111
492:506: 90.6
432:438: 118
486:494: 84.1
